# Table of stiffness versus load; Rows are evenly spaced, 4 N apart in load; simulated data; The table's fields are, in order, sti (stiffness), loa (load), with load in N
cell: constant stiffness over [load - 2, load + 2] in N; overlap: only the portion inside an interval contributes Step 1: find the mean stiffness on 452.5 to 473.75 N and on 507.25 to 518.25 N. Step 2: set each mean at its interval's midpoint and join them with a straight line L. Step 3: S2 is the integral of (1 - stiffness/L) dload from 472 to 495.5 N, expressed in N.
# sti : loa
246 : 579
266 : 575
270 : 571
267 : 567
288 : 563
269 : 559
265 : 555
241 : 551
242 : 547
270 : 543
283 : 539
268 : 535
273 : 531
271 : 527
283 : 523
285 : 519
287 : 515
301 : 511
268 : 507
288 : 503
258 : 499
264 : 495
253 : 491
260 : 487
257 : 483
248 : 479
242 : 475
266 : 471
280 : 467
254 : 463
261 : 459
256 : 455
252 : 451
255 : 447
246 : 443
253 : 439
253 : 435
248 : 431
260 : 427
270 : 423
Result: 1.68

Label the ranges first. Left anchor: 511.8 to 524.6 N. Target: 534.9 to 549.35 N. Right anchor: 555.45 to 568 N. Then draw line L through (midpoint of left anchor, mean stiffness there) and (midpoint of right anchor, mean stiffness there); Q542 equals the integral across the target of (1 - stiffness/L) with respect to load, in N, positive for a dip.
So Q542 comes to 0.8 N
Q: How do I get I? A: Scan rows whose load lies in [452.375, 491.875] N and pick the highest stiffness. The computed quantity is 280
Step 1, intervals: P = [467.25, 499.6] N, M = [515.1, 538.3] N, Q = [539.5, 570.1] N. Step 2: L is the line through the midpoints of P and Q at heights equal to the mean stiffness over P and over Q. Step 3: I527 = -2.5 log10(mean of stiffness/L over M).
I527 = -0.06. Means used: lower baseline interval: 257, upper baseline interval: 264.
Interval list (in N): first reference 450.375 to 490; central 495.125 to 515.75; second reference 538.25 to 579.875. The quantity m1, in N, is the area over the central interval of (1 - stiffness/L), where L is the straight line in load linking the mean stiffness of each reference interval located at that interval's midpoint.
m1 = -1.4 N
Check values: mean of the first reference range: 258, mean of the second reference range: 264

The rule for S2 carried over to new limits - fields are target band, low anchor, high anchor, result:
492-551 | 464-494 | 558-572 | -1.55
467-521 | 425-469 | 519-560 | -1.24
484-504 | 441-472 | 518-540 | 0.36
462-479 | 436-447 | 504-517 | 0.38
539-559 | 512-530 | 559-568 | 1.42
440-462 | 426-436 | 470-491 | -0.05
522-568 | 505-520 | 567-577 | 1.28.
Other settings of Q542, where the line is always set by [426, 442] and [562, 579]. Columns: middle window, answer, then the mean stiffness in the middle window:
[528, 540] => -0.42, 274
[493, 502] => -0.13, 264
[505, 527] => -1.78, 284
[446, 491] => -0.10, 257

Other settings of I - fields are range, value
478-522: 301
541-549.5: 270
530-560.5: 283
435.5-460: 261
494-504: 288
